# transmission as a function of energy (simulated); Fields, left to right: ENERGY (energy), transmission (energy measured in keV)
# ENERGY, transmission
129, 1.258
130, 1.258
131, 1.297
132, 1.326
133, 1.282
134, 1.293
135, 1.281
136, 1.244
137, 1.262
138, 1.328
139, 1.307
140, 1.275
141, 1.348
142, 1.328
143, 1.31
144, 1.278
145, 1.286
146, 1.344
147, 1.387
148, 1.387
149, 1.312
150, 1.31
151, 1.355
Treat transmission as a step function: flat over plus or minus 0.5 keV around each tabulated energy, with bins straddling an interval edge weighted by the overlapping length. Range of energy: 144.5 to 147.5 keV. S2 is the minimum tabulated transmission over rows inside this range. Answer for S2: 1.286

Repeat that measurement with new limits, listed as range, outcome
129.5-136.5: 1.244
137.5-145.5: 1.275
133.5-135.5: 1.281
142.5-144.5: 1.278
